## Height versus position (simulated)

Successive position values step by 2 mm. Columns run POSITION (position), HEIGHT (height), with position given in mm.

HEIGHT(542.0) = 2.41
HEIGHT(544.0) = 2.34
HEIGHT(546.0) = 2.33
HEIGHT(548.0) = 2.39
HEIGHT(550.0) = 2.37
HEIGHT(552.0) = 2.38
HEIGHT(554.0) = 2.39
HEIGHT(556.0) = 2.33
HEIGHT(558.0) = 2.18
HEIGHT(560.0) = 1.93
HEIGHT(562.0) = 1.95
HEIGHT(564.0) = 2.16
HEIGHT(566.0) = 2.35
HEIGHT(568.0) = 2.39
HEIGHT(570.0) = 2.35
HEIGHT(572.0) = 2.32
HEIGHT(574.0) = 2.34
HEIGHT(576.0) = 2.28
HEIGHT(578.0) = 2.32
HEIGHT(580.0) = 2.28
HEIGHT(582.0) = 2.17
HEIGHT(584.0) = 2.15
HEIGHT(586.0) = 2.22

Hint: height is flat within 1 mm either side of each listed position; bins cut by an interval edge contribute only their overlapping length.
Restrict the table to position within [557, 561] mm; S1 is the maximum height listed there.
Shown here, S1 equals 2.18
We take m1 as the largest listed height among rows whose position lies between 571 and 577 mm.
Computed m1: 2.34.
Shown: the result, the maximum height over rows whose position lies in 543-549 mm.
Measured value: 2.39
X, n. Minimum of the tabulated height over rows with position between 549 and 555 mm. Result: 2.37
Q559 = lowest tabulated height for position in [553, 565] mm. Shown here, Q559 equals 1.93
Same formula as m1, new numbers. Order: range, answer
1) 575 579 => 2.32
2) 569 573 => 2.35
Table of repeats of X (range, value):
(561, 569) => 1.95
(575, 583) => 2.17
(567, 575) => 2.32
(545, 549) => 2.33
